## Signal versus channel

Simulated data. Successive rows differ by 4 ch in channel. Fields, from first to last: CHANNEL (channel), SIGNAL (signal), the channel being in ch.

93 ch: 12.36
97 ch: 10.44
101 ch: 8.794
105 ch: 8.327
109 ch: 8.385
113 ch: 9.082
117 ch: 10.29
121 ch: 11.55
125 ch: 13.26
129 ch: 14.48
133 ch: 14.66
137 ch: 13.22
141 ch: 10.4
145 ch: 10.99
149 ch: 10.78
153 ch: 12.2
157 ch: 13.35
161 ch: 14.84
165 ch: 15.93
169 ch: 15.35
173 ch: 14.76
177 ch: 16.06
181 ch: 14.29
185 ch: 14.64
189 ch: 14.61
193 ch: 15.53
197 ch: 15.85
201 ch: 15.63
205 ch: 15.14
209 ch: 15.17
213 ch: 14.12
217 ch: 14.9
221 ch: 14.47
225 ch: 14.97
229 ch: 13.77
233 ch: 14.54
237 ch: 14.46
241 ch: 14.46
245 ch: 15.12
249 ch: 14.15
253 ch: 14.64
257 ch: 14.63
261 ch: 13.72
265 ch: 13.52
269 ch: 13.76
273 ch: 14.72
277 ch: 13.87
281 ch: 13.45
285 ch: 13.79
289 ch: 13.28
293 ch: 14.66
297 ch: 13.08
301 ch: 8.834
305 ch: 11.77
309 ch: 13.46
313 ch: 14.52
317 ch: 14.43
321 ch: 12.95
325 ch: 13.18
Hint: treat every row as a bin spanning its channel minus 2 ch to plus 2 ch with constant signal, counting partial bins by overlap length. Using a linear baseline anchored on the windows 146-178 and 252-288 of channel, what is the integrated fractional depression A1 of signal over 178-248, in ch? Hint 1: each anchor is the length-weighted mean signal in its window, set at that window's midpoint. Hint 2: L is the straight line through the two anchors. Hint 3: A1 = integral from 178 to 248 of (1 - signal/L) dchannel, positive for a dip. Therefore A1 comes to -4.13 ch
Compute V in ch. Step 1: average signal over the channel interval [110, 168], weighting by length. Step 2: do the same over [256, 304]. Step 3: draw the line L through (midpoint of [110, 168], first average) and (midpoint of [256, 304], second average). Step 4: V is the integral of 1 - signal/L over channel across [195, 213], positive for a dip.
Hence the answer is -3.4 ch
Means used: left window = 12.5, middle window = 15.3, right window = 13.4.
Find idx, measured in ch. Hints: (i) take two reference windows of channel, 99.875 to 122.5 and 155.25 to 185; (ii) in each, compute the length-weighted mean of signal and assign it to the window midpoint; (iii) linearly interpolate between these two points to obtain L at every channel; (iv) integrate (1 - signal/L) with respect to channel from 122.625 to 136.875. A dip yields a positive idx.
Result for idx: -3.6 ch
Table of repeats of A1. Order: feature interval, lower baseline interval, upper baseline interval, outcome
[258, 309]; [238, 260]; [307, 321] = 3.6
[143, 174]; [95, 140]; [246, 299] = -4.2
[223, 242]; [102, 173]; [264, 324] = -2.3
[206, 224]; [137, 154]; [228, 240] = -1.4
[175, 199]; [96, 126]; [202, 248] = -3.9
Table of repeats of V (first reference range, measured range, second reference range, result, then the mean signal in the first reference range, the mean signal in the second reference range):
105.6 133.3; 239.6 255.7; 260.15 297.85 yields -1.5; 11.3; 13.8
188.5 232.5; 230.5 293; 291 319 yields -1.3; 14.9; 13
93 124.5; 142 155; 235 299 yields -0.4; 9.91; 14.1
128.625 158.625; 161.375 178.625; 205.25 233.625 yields -3.0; 12.4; 14.6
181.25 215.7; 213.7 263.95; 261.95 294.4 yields -0.1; 15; 13.9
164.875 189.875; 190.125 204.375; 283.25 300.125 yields -0.8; 15.1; 13.4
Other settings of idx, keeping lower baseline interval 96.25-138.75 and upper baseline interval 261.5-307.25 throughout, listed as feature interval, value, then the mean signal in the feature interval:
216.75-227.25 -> -1.96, 14.7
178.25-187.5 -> -2.06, 14.6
